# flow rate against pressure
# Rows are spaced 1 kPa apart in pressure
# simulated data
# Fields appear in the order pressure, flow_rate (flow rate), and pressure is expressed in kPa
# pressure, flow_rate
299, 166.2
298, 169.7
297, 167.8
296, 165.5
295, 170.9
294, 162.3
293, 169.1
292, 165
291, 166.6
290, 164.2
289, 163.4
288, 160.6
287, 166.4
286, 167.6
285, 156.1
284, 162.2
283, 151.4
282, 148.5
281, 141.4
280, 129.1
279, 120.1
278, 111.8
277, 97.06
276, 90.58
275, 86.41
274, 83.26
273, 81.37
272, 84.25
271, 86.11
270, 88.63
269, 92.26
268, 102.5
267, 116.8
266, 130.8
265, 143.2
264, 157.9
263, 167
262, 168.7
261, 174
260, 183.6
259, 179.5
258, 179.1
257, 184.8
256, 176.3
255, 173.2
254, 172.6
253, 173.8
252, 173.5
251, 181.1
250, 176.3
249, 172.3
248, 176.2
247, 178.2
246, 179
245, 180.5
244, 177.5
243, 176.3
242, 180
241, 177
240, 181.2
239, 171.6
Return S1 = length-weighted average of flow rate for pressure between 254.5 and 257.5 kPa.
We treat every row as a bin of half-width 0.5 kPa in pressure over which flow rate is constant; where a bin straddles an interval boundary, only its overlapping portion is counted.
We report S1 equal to 178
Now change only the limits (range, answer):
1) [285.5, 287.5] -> 167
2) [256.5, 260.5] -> 182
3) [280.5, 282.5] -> 145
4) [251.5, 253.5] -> 174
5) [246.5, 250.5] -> 176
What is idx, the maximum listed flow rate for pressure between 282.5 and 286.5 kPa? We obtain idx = 167.6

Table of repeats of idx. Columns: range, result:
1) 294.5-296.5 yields 170.9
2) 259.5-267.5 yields 183.6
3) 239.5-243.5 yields 181.2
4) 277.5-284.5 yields 162.2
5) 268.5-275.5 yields 92.26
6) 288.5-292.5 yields 166.6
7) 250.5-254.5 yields 181.1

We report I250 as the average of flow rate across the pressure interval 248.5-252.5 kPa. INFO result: 176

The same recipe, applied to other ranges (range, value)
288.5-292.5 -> 165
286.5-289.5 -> 163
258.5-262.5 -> 176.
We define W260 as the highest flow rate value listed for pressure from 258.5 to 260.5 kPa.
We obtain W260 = 183.6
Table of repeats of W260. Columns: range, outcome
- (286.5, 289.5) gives 166.4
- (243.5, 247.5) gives 180.5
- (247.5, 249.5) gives 176.2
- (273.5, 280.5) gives 129.1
